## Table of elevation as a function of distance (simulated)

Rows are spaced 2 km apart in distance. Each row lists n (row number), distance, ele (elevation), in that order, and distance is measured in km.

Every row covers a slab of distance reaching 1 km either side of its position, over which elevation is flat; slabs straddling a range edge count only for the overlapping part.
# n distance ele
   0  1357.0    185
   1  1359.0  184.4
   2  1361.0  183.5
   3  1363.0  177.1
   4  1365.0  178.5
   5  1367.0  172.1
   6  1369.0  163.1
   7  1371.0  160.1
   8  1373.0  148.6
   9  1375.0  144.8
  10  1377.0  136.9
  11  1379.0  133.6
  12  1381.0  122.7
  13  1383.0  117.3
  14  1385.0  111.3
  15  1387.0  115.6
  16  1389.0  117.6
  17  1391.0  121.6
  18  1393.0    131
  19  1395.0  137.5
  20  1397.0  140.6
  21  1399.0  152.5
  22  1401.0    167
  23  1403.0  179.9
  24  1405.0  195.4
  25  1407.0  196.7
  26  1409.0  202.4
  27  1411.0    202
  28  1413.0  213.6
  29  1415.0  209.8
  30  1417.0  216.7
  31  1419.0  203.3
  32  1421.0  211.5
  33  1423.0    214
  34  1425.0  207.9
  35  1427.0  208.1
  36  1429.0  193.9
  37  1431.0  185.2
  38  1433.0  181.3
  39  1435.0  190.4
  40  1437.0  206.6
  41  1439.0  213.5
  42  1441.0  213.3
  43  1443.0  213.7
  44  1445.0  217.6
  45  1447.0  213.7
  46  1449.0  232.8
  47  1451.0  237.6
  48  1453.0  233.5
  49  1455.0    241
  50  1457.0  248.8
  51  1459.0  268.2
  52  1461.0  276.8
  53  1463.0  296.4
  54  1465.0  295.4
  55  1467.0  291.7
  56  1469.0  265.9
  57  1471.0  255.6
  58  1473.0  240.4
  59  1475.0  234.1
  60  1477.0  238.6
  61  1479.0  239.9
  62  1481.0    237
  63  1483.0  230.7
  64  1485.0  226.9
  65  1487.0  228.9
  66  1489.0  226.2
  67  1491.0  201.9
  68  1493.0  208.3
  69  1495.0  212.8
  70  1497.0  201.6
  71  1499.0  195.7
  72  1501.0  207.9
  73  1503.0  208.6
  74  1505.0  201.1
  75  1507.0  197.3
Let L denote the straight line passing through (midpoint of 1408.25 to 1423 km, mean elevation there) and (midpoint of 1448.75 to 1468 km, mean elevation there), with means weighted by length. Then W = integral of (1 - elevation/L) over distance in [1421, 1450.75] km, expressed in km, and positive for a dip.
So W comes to 3.4 km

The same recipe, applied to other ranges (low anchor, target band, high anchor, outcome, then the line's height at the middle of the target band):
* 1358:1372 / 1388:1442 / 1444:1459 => 6.2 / 209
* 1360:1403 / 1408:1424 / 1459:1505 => -2.9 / 177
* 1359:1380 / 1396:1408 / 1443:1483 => 1.3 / 192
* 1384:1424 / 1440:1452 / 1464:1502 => -1.0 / 205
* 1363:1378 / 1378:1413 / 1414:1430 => 6.2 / 183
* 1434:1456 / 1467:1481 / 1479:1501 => -1.9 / 218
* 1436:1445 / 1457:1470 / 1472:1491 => -3.3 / 223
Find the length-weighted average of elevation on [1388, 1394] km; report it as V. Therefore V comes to 123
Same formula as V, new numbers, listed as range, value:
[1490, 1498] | 206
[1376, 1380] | 135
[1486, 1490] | 228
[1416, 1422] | 210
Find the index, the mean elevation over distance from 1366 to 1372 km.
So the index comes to 165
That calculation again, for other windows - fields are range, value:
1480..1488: 231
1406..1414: 204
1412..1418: 213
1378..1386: 121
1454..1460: 253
